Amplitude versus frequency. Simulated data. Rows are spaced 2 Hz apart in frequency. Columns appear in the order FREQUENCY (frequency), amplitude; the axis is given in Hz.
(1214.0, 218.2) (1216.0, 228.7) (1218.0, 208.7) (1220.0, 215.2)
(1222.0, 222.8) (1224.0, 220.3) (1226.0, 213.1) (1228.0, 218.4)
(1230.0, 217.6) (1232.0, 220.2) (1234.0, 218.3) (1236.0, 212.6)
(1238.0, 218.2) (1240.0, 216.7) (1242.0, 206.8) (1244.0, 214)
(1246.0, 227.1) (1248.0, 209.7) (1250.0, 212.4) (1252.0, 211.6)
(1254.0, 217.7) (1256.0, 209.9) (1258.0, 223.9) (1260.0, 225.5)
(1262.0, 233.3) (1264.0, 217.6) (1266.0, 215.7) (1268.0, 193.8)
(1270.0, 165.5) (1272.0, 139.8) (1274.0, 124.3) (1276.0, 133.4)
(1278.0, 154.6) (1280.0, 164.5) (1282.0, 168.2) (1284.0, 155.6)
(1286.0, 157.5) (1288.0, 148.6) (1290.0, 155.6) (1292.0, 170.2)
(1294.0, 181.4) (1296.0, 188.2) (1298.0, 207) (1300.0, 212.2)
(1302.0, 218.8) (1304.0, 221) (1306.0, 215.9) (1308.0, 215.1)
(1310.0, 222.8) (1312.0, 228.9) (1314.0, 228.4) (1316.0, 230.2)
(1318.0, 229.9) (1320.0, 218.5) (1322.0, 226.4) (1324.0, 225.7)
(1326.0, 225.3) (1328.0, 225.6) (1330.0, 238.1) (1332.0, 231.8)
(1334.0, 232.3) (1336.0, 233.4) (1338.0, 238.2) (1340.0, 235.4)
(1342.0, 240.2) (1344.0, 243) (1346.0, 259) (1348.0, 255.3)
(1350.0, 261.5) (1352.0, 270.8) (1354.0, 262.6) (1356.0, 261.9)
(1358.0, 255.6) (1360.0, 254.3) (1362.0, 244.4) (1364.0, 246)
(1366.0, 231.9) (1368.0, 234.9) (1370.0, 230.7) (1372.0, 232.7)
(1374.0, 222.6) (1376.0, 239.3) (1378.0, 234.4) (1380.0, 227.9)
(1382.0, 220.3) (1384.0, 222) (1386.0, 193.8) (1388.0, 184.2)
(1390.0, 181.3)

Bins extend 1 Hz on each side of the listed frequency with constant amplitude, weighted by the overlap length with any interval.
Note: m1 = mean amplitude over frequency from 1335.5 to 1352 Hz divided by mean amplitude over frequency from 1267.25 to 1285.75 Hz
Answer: 1.60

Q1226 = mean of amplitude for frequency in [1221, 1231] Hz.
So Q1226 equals 218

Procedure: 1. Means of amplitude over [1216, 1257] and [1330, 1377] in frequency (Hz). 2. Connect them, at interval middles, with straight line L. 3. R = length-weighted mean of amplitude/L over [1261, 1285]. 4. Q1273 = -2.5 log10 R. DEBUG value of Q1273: 0.29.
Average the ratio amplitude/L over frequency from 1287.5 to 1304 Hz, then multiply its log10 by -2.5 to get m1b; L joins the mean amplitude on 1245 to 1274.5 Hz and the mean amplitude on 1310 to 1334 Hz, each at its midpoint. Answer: 0.16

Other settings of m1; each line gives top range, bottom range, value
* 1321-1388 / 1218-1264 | 1.09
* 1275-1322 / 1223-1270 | 0.90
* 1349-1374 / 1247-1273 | 1.20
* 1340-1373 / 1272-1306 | 1.44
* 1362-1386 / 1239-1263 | 1.06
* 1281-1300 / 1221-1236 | 0.79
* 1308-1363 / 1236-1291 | 1.26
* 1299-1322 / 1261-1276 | 1.23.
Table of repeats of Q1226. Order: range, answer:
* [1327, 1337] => 232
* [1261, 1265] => 225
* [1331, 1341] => 234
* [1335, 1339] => 236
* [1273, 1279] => 137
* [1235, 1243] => 214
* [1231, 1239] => 217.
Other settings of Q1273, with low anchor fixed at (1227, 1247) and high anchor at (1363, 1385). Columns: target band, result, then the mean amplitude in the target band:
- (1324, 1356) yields -0.073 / 244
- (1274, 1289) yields 0.405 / 153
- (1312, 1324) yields -0.007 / 227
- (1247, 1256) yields 0.030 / 213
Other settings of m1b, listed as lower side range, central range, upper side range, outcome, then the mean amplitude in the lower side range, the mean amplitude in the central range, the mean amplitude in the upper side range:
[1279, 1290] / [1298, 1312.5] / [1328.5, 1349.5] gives -0.151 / 159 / 218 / 241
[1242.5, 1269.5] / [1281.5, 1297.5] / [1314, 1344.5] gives 0.313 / 215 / 167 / 231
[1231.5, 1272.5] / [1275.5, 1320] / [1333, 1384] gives 0.168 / 211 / 193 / 242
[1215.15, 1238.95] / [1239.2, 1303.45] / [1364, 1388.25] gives 0.158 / 218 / 190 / 225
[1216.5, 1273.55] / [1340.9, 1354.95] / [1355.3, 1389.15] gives -0.129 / 211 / 256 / 231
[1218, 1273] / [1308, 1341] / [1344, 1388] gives 0.005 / 212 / 229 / 240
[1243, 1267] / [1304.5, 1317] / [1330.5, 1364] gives 0.062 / 218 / 223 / 248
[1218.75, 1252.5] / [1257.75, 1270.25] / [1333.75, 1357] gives 0.060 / 216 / 213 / 250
